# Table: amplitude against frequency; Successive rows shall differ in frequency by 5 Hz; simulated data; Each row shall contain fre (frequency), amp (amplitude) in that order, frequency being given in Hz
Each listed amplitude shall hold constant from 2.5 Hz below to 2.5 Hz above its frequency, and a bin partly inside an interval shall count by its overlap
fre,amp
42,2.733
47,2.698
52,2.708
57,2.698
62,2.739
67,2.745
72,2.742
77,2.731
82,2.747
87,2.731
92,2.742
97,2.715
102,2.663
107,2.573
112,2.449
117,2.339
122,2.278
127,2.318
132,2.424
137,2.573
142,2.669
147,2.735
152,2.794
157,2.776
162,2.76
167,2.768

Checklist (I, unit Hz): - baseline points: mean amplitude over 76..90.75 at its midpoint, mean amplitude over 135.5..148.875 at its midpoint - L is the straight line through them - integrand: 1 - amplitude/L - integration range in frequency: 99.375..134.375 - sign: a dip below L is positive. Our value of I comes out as 3.4 Hz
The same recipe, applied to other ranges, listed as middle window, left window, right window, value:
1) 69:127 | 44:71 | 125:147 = 0.52 Hz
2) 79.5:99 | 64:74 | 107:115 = -0.88 Hz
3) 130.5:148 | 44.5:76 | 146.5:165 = 1.03 Hz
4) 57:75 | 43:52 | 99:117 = -0.55 Hz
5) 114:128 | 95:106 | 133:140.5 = 1.56 Hz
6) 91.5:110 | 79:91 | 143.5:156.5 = 0.57 Hz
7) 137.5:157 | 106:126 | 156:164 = -0.47 Hz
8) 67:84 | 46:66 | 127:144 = -0.47 Hz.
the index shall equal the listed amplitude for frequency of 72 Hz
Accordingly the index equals 2.742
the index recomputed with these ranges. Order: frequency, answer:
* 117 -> 2.339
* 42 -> 2.733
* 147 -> 2.735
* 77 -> 2.731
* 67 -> 2.745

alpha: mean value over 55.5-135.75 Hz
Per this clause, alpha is 2.6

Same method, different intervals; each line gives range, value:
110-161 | 2.54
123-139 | 2.42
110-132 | 2.35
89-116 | 2.61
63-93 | 2.74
